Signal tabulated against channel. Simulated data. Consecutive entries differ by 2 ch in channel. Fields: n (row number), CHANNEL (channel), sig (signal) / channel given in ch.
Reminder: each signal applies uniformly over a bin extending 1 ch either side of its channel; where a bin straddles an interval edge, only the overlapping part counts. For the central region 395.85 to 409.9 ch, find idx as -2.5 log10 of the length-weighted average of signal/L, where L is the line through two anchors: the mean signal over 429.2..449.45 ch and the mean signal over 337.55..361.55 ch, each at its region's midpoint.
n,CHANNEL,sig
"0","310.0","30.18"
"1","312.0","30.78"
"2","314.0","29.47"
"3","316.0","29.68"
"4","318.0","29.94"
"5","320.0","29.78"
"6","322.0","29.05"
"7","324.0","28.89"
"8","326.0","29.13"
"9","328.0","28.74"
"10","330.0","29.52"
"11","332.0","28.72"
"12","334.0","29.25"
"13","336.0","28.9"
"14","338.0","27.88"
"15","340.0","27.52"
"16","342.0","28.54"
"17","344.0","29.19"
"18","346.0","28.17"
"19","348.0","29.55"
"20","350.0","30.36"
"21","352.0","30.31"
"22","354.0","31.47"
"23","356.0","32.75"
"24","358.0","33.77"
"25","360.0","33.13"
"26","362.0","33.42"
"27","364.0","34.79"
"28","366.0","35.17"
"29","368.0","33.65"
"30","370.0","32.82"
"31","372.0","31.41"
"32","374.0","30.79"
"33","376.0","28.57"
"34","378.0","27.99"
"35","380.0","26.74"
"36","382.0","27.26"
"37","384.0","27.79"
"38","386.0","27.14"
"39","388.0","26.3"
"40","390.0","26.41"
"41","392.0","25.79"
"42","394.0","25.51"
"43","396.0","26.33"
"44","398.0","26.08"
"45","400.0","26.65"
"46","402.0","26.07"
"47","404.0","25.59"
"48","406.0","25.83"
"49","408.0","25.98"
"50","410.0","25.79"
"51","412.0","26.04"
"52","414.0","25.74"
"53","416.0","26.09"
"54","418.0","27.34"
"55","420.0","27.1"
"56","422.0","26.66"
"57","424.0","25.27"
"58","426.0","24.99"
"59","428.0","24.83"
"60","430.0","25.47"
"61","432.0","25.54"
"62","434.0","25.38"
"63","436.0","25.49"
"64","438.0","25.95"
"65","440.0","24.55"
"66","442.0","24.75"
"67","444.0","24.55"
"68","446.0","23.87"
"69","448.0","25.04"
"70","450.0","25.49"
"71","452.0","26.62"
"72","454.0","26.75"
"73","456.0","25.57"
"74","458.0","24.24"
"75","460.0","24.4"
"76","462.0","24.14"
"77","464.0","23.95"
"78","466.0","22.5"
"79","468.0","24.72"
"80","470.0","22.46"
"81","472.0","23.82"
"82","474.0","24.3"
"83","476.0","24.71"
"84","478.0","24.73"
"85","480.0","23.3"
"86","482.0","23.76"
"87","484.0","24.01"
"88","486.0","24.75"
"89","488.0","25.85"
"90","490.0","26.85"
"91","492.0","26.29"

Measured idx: 0.05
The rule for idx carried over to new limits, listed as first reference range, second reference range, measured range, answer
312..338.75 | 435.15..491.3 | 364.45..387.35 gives -0.09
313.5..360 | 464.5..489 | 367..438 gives 0.01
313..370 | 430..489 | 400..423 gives 0.03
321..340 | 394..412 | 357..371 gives -0.22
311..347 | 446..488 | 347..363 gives -0.13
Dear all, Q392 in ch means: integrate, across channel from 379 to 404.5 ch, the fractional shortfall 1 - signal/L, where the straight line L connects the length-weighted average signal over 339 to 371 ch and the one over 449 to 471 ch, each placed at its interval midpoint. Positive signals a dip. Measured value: 2.33 ch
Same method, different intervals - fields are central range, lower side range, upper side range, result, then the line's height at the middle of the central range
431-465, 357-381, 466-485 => 1.1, 26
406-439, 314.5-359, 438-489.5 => 0.4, 26.2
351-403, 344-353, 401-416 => -3.1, 27.8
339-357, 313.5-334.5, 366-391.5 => -0.3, 29.2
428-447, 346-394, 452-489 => 0.9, 26.3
